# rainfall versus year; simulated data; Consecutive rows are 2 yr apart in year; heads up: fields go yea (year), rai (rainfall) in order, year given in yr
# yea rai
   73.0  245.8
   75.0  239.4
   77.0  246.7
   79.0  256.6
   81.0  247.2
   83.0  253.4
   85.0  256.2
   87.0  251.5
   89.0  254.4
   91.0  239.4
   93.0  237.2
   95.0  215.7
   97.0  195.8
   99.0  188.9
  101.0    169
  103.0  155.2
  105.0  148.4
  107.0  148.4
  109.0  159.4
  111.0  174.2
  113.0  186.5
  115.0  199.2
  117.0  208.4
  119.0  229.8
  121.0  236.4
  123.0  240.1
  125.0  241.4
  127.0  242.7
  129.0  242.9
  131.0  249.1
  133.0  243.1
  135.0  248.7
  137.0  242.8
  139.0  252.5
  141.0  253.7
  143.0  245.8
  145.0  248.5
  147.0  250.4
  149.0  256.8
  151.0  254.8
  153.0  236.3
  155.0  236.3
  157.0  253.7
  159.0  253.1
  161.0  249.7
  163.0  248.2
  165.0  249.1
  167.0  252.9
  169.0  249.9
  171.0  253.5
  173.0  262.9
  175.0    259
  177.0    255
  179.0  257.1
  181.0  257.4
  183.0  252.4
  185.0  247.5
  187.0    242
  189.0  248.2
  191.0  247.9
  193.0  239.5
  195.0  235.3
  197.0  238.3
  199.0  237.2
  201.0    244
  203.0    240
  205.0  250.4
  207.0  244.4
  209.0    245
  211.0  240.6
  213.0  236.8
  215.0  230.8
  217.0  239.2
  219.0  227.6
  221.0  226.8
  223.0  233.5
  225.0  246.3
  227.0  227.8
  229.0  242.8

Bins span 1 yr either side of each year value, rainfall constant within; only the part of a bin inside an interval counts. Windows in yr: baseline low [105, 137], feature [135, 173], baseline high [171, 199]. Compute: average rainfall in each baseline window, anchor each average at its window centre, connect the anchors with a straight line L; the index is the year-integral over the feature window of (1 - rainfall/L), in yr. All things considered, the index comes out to -2.78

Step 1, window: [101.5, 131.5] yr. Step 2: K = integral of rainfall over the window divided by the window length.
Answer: 203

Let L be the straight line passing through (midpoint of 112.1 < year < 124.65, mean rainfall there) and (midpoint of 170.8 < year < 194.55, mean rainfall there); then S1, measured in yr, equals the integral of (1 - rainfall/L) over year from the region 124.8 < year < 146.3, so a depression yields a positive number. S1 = -1.9 yr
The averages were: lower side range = 218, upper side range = 251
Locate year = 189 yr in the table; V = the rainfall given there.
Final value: 248.2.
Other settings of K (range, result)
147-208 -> 248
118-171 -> 247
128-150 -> 249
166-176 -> 256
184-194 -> 245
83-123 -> 205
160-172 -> 251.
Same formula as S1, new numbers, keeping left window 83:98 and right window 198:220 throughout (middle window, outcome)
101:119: 4.70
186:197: -0.14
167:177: -0.71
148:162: -0.60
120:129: -0.10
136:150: -0.70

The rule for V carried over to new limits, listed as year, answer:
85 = 256.2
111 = 174.2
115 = 199.2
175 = 259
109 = 159.4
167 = 252.9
